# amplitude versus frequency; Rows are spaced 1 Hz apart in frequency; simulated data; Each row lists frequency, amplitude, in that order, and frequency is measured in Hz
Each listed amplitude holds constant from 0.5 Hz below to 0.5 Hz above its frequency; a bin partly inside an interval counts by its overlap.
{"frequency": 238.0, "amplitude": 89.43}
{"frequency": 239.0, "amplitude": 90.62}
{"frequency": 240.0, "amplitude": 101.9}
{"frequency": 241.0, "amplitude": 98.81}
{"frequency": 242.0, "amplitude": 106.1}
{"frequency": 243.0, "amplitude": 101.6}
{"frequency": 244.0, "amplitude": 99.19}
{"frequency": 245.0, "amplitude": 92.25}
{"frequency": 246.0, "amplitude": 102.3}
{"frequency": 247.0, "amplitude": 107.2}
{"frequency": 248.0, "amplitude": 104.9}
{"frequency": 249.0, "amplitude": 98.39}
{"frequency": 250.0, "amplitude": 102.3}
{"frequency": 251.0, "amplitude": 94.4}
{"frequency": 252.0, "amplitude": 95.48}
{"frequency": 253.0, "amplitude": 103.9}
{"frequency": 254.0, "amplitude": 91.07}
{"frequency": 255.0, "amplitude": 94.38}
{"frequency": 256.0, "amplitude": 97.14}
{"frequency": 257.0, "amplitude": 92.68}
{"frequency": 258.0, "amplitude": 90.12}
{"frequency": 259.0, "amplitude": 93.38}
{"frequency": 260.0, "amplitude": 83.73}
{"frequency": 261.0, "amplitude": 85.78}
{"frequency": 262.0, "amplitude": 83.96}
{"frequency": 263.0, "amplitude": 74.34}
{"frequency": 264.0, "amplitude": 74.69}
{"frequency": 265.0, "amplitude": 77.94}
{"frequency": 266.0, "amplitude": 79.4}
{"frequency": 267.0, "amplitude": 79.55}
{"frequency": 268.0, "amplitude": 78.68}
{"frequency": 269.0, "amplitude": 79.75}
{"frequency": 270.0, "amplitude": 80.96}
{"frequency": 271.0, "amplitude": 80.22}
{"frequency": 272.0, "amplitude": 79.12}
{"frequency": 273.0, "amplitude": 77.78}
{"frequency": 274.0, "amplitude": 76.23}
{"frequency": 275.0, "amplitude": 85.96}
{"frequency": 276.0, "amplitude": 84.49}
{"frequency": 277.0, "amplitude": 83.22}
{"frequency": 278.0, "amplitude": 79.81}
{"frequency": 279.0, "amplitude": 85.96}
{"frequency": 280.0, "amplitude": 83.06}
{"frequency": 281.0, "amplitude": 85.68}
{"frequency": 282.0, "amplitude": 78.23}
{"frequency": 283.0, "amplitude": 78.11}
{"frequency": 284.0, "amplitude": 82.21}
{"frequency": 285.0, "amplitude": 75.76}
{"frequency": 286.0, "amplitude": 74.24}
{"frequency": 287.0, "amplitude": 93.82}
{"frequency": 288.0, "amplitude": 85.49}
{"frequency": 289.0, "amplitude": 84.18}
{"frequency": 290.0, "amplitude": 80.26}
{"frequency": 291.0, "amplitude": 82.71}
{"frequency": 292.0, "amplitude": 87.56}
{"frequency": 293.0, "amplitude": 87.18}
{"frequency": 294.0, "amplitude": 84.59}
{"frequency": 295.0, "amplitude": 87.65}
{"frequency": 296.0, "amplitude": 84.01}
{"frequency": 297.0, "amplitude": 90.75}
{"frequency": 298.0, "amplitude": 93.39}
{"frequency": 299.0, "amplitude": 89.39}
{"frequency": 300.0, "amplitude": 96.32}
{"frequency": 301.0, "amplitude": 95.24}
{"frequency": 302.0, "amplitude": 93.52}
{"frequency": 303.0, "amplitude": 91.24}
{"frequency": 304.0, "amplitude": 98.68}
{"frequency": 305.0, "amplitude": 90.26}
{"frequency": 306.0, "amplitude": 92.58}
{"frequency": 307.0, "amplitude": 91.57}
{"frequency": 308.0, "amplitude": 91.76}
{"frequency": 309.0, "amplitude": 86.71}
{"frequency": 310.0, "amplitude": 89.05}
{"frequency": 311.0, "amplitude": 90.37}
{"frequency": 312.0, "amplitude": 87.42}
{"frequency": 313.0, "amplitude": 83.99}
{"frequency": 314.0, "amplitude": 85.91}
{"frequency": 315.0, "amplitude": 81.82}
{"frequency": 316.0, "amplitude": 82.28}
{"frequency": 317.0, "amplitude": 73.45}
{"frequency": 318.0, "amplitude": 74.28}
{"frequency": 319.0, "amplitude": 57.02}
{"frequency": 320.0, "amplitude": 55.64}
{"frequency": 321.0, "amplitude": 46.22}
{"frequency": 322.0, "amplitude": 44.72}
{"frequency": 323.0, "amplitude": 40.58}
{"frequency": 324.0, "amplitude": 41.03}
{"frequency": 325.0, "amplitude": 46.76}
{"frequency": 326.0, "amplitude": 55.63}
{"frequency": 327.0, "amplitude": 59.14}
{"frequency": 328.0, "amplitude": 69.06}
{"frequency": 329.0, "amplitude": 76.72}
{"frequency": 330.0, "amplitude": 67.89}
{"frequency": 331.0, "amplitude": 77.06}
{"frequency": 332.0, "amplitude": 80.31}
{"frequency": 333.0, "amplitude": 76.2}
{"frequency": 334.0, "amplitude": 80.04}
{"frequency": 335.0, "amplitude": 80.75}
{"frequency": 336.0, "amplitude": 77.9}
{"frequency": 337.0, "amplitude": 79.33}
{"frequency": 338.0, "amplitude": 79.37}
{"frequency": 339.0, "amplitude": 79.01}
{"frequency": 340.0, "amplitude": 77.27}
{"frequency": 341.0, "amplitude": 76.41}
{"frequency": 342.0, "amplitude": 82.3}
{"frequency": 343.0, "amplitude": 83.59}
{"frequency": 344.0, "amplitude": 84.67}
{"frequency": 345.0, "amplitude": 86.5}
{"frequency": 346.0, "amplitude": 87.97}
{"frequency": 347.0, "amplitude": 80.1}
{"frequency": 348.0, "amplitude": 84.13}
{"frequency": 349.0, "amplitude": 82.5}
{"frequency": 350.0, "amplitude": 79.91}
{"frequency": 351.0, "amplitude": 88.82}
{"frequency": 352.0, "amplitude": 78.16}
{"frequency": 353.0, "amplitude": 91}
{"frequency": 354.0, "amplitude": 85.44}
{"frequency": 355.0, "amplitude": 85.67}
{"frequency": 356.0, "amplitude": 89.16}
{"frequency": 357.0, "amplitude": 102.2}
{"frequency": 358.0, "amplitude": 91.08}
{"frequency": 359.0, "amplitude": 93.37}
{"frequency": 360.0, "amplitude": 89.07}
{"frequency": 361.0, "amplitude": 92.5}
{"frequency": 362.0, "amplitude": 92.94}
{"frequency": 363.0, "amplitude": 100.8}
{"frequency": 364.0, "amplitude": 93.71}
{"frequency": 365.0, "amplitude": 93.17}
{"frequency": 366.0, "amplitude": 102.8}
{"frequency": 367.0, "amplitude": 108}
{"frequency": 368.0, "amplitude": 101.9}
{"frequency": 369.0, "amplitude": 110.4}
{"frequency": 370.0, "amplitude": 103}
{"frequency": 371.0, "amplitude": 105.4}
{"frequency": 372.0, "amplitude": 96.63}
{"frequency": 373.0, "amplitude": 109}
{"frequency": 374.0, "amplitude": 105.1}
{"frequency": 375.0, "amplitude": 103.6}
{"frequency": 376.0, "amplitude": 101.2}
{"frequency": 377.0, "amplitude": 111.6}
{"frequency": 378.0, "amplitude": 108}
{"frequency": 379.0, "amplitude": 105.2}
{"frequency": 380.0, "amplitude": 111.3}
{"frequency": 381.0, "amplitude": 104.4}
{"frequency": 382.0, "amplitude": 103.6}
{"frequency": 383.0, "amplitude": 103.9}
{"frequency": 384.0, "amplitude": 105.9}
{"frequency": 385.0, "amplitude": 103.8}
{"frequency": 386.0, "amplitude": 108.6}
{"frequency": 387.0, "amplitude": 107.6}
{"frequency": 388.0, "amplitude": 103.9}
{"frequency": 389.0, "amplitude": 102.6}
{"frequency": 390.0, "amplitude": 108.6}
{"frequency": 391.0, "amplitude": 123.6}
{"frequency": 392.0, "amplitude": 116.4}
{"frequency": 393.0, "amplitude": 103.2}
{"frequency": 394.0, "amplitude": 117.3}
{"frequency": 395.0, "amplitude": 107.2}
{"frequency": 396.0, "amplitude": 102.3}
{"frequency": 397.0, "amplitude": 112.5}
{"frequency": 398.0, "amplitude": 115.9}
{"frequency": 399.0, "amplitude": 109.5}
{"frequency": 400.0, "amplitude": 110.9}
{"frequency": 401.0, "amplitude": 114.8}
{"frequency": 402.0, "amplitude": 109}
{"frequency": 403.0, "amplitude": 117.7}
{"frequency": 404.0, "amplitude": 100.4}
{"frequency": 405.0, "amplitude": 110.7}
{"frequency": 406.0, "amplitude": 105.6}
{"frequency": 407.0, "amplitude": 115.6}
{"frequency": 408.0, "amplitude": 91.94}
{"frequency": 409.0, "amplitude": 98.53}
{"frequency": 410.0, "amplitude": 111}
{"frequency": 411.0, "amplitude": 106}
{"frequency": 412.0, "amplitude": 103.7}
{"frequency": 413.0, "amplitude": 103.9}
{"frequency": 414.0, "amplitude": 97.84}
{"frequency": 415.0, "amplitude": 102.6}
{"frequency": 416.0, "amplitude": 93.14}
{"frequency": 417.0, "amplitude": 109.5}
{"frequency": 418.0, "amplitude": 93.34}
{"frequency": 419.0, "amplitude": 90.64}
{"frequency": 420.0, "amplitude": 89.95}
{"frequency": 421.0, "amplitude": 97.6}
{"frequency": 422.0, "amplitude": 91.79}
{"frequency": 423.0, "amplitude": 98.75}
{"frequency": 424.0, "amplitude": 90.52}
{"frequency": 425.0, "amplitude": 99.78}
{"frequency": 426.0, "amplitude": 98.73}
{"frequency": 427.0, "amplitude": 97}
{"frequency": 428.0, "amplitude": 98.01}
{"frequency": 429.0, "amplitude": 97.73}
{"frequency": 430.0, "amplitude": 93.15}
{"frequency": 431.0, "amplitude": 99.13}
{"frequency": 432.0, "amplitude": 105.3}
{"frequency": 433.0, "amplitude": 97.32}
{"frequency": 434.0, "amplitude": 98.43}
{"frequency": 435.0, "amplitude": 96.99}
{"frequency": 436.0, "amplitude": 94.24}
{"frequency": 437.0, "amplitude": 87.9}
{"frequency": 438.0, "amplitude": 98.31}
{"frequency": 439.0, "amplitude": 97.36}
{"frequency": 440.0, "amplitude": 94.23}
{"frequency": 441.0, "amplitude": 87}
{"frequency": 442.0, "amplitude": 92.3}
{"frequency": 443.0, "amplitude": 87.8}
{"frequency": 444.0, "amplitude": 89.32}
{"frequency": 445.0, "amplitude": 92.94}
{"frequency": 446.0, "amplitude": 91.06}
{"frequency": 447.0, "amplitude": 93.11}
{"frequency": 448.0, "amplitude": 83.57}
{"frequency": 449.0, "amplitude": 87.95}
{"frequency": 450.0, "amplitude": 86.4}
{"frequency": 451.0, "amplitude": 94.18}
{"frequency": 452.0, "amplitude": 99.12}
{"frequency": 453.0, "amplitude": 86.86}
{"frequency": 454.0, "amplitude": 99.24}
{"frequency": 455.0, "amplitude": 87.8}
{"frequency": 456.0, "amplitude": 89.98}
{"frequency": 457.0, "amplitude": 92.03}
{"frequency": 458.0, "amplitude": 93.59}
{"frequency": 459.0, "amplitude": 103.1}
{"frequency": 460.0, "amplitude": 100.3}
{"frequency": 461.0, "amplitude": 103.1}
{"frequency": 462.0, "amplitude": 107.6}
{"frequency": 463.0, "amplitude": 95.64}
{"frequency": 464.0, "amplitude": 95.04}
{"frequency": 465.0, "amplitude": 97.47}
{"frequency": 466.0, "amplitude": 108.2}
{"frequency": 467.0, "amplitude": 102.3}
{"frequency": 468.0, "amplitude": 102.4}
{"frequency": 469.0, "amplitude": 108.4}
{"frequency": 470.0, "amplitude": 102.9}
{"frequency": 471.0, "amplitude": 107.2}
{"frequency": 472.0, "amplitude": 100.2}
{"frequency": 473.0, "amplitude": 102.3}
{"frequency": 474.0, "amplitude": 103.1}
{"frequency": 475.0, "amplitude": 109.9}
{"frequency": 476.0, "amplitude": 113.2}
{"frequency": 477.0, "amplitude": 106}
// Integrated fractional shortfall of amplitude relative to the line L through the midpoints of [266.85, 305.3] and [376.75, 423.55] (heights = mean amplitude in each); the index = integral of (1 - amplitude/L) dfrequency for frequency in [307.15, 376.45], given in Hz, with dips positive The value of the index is 9.0 Hz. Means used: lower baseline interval 84.8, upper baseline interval 106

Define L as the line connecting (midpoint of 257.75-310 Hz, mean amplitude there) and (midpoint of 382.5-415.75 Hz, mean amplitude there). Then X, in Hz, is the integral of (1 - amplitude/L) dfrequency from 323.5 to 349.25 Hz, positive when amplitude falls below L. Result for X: 5.5 Hz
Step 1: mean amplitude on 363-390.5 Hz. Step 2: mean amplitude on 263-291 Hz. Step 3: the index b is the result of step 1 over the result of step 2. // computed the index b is 1.29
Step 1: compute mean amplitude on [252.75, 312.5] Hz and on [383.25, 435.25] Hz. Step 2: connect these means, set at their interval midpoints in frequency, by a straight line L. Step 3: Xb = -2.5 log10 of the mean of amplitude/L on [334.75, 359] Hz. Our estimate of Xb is 0.131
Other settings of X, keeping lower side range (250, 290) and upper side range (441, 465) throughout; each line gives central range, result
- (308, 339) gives 5.6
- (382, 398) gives -3.2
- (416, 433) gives -0.9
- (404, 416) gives -1.6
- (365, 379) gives -2.4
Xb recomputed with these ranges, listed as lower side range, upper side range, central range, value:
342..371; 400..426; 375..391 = -0.11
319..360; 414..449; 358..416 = -0.22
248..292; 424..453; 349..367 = -0.02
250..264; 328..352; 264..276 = 0.12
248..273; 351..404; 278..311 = 0.06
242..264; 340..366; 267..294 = 0.13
